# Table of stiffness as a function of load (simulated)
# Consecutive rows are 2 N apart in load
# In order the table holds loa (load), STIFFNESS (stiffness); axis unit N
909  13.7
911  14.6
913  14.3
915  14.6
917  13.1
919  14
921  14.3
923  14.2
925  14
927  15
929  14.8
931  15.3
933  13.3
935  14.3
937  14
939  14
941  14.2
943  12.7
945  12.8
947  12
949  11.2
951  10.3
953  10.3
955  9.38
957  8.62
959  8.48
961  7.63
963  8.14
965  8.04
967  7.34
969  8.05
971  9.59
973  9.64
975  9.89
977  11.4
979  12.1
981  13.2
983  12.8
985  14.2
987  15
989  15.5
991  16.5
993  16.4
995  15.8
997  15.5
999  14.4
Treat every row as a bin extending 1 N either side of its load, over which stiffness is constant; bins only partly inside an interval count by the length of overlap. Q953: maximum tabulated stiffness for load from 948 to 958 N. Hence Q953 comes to 11.2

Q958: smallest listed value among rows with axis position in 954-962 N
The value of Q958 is 7.63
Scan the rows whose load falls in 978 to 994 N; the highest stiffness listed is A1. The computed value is 16.5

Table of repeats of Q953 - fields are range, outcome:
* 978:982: 13.2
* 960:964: 8.14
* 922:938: 15.3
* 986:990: 15.5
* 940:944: 14.2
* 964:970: 8.05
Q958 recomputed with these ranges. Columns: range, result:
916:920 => 13.1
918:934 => 13.3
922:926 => 14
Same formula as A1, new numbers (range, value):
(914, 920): 14.6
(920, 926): 14.3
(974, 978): 11.4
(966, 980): 12.1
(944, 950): 12.8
